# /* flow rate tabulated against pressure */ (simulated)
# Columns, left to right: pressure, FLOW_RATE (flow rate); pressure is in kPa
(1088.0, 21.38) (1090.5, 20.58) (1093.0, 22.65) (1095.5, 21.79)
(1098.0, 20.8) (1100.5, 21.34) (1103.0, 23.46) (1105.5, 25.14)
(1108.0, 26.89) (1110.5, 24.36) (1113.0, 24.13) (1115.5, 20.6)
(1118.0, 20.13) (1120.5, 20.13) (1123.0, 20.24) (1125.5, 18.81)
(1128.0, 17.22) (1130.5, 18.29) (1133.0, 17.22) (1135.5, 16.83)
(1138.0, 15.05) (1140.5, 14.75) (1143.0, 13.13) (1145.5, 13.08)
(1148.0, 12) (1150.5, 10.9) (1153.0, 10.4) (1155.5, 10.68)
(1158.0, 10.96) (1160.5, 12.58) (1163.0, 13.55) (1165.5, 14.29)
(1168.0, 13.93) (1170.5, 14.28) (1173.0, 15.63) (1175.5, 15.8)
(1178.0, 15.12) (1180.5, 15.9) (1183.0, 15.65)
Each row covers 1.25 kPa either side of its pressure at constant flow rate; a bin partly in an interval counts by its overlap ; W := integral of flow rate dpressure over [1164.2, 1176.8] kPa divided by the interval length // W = 14.8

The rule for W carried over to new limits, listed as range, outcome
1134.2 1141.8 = 15.5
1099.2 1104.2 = 22.4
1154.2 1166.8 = 12.4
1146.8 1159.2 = 11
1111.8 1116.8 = 22.3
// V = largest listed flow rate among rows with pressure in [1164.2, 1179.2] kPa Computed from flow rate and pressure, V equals 15.8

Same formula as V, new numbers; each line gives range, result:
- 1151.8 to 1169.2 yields 14.29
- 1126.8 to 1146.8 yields 18.29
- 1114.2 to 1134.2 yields 20.6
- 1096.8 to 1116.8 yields 26.89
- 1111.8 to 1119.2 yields 24.13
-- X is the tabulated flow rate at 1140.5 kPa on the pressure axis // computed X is 14.75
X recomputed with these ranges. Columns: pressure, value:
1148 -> 12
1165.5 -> 14.29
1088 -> 21.38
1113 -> 24.13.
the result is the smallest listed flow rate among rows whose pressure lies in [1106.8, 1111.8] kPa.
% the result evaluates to 24.36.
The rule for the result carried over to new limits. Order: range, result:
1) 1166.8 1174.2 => 13.93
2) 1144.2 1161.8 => 10.4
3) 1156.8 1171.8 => 10.96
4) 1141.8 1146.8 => 13.08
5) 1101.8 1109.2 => 23.46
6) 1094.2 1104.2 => 20.8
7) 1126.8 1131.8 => 17.22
